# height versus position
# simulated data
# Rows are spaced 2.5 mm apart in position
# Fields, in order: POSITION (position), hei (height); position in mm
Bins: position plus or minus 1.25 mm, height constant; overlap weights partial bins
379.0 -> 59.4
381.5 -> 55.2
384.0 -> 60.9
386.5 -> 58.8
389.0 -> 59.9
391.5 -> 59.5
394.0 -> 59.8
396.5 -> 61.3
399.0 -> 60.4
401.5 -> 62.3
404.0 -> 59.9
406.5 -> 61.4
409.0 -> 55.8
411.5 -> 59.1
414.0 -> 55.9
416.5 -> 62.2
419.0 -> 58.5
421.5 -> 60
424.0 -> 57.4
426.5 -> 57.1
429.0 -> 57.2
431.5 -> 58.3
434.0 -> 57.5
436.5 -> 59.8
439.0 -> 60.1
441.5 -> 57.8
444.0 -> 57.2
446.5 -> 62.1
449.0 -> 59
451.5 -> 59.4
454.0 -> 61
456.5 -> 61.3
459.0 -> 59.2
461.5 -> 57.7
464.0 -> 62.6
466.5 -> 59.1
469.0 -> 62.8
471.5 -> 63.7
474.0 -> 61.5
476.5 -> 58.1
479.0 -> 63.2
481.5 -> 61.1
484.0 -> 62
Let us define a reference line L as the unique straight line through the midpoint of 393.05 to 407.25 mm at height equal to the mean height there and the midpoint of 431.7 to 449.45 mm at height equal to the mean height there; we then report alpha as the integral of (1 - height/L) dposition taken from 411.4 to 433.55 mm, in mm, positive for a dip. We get 0.6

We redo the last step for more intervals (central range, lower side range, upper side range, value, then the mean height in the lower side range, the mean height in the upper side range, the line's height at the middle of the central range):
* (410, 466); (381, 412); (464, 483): 1.4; 59.7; 61.4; 60.6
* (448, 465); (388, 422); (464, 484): 0.3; 59.7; 61.5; 61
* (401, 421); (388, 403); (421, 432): 0.0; 60.5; 57.8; 59.2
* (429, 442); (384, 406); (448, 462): 0.3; 60.3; 59.7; 59.9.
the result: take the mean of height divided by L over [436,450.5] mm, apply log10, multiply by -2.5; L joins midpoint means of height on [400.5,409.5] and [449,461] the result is 0.01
